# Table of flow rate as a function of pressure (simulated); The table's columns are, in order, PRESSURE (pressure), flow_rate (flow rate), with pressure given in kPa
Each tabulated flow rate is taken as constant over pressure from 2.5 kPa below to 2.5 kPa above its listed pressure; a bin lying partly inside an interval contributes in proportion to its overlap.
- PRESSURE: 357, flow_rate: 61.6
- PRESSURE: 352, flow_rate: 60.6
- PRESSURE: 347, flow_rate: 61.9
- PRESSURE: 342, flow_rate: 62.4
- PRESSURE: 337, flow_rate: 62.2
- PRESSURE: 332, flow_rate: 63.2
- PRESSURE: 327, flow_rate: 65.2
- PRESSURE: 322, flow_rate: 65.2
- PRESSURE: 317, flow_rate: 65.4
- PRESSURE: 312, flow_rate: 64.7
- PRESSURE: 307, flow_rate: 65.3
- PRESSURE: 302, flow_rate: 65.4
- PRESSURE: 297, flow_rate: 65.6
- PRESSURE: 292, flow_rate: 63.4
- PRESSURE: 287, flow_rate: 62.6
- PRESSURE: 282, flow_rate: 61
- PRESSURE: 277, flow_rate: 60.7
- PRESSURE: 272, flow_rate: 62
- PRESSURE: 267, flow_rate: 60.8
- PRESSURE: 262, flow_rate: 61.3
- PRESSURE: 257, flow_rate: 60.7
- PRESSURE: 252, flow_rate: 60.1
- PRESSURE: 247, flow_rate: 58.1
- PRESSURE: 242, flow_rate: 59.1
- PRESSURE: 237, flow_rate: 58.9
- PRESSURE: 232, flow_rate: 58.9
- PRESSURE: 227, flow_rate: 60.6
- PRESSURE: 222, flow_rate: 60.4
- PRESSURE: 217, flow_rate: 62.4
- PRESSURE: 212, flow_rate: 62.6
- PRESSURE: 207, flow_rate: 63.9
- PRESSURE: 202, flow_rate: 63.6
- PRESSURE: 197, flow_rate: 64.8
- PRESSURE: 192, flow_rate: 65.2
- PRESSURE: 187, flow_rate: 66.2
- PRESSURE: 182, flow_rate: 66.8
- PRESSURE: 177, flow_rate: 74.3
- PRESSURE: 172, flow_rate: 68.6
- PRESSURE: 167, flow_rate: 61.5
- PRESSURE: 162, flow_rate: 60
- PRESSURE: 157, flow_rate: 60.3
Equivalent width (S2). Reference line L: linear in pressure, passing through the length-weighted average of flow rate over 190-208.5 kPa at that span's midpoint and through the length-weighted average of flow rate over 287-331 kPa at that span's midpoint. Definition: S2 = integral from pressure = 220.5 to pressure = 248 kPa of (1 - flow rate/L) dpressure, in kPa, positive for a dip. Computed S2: 2.2 kPa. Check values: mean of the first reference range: 64.4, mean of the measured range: 59.4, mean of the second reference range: 64.8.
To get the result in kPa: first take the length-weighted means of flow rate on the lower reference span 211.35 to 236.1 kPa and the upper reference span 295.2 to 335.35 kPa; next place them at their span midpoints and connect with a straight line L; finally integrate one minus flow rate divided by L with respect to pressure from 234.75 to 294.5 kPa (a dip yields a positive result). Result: 1.8 kPa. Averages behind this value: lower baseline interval 60.7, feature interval 60.7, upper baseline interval 64.9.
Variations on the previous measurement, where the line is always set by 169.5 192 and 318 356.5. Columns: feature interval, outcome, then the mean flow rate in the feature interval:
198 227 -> 2.1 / 62.5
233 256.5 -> 2.5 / 59.2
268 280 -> 0.7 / 61.3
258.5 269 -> 0.7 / 61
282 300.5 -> 0.3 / 63.6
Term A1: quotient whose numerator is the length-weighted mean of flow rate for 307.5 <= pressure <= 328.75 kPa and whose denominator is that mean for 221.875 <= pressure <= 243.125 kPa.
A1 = 1.09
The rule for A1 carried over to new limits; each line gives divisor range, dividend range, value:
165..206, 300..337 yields 0.98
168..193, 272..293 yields 0.91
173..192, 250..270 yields 0.89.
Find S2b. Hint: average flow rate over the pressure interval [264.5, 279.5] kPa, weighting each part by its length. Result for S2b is 61.2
